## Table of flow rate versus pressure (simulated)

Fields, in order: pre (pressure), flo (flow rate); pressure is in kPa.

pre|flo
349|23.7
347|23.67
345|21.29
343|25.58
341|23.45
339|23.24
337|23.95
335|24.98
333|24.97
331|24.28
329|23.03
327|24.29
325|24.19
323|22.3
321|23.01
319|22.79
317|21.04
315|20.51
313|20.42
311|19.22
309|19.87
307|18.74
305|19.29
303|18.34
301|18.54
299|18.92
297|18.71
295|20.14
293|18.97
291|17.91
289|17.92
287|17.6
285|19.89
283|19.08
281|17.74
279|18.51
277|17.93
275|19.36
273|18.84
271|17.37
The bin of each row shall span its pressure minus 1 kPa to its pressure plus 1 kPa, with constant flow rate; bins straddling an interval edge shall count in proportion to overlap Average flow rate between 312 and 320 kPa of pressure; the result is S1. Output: 21.2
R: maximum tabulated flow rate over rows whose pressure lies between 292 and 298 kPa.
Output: 20.14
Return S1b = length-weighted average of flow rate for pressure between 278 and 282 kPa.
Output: 18.1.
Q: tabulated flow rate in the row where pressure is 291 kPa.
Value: 17.91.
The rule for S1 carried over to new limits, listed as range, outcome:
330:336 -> 24.7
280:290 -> 18.4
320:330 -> 23.4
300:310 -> 19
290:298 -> 18.9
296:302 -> 18.7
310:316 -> 20.1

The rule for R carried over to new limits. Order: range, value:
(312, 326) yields 24.19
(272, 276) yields 19.36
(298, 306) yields 19.29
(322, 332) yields 24.29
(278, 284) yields 19.08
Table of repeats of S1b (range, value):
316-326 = 22.7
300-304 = 18.4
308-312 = 19.5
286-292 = 17.8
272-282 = 18.5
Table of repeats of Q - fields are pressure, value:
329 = 23.03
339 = 23.24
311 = 19.22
